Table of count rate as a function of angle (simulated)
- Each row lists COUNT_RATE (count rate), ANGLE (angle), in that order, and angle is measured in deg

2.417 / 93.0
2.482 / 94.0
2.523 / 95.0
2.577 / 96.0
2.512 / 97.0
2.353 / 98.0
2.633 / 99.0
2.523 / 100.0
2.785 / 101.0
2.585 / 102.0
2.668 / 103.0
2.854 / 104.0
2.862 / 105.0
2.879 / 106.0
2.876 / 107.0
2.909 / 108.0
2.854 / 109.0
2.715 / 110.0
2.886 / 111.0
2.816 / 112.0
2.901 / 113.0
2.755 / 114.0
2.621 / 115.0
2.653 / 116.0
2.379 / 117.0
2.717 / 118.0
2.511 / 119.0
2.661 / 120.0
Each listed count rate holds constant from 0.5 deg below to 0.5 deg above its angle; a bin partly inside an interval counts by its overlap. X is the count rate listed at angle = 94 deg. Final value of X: 2.482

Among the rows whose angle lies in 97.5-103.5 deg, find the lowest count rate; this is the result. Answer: 2.353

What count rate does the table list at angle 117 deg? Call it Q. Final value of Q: 2.379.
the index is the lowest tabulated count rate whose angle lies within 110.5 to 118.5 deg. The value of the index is 2.379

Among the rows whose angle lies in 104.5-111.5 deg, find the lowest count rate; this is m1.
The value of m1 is 2.715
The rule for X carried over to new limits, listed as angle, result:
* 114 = 2.755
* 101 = 2.785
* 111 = 2.886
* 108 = 2.909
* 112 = 2.816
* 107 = 2.876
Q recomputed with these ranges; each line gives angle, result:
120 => 2.661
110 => 2.715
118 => 2.717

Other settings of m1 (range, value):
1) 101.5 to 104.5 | 2.585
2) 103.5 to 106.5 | 2.854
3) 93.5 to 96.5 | 2.482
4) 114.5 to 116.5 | 2.621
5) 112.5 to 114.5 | 2.755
